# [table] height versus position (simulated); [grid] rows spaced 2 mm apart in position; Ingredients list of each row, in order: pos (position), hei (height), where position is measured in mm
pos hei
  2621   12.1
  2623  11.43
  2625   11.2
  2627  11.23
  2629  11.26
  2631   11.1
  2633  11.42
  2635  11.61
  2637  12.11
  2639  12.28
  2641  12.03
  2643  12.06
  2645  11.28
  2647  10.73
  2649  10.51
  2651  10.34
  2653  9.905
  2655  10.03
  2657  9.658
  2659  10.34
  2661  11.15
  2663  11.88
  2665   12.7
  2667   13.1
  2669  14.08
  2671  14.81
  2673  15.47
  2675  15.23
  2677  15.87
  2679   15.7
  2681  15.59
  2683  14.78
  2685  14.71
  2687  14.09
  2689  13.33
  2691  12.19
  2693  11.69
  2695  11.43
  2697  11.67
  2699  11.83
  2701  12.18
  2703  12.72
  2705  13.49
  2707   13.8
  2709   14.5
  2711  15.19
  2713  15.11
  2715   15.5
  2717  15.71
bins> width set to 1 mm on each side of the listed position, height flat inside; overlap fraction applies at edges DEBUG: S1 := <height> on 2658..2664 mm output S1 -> 11.1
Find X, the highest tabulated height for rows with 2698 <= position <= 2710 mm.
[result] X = 14.5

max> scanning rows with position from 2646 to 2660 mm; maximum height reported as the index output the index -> 10.73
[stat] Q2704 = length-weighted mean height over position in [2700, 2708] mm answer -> 13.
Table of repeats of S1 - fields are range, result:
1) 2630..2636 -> 11.4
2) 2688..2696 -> 12.2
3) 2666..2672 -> 14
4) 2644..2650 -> 10.8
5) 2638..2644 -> 12.1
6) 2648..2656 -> 10.2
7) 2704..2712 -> 14.2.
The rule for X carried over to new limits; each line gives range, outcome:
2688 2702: 13.33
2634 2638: 12.11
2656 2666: 12.7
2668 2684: 15.87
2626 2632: 11.26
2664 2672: 14.81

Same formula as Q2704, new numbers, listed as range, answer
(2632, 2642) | 11.9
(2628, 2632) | 11.2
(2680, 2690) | 14.5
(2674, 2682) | 15.6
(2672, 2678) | 15.5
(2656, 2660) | 10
